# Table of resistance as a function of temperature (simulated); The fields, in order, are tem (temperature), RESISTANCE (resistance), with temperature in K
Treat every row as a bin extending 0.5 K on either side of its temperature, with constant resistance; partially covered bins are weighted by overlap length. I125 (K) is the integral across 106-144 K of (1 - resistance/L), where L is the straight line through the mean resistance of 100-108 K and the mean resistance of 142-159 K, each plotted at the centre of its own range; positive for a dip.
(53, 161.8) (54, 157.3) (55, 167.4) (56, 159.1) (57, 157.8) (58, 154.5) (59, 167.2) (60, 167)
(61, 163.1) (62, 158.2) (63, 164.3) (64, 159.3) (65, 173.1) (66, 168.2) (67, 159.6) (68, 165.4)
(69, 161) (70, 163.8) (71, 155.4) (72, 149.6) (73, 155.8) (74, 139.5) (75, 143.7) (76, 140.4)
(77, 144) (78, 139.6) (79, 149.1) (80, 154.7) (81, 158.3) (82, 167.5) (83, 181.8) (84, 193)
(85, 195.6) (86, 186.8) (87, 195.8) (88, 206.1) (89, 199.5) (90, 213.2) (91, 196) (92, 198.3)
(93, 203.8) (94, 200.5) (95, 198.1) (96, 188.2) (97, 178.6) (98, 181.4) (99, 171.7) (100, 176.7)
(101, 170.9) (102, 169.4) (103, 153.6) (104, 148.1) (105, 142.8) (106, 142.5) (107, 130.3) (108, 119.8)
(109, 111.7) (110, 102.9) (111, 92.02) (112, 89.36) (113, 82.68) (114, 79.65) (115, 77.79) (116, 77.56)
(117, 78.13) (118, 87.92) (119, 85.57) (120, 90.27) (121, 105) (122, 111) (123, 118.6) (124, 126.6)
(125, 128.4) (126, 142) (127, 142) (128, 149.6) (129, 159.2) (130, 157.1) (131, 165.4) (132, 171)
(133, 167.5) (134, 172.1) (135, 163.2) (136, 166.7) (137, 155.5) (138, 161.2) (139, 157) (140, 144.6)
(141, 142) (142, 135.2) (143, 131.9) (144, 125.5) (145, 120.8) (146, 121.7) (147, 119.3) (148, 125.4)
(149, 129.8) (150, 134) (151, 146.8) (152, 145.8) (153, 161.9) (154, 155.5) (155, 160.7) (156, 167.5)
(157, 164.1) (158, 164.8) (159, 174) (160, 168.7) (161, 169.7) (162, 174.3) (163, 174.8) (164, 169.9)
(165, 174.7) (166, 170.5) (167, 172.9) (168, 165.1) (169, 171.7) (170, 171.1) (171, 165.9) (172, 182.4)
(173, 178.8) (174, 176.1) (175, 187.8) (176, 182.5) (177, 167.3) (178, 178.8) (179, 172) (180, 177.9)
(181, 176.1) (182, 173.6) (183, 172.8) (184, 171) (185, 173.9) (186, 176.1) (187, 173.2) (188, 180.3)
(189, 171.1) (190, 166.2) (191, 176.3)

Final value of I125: 5.2 K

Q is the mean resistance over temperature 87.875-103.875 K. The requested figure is 187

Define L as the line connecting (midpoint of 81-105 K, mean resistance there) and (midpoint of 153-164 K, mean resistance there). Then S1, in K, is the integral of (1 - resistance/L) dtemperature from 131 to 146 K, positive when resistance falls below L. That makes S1 1.9 K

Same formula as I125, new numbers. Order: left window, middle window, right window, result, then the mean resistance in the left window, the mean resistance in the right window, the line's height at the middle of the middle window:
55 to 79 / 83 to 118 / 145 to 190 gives 1.23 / 157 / 165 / 160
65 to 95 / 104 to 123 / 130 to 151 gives 6.71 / 172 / 146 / 158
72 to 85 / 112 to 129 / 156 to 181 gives 6.03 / 157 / 173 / 164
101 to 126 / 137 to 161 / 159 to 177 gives 0.90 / 112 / 174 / 152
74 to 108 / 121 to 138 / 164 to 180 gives 2.40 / 172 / 174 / 173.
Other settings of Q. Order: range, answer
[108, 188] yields 147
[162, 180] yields 174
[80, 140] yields 150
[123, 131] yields 143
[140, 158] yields 141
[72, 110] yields 168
